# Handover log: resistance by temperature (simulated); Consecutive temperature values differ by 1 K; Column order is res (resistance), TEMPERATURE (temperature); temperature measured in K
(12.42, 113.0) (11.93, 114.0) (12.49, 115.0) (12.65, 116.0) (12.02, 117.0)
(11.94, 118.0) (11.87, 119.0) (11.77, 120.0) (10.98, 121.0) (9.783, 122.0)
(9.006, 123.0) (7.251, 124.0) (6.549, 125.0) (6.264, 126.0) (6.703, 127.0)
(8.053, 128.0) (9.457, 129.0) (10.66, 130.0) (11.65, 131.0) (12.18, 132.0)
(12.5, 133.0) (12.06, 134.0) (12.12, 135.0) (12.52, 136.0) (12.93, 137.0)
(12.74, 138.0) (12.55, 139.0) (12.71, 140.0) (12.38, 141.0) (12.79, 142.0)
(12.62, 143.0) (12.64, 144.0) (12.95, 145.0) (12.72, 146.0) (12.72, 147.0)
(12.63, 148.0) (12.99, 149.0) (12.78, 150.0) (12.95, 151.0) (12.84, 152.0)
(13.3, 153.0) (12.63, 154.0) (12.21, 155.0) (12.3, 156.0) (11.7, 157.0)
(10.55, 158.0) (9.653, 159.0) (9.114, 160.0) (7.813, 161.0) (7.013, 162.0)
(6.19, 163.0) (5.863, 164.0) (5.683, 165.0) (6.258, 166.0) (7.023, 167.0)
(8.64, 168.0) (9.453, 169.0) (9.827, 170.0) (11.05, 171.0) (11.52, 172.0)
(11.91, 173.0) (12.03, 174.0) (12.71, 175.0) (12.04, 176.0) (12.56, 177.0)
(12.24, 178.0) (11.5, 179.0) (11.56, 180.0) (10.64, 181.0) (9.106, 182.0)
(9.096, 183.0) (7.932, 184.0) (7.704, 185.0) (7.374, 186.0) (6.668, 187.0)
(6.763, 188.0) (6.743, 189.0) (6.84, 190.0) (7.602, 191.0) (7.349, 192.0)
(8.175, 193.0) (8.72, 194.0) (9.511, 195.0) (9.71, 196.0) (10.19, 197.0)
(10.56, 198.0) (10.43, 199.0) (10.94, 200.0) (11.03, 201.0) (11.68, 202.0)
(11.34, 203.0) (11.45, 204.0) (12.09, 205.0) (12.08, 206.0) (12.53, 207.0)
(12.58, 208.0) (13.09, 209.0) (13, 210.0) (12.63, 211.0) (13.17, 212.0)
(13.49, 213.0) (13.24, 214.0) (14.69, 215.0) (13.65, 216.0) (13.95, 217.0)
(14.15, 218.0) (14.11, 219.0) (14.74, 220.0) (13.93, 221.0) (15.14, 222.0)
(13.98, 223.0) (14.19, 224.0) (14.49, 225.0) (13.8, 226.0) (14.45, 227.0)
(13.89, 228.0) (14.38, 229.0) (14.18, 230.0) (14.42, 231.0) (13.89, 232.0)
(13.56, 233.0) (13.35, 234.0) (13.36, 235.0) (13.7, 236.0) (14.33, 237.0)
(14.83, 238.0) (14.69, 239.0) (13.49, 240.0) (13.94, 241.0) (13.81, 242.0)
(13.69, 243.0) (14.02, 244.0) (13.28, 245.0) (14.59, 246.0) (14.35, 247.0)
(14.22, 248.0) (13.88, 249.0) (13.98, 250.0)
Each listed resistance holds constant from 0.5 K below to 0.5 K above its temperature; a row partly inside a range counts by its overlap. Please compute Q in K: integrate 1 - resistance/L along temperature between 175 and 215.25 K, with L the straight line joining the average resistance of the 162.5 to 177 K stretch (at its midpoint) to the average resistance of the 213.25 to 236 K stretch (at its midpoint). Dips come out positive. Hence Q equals 3.7 K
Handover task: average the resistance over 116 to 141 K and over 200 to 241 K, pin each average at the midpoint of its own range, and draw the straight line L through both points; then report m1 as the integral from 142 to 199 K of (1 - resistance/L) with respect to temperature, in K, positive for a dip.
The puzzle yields 8.8 K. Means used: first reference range 10.8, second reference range 13.5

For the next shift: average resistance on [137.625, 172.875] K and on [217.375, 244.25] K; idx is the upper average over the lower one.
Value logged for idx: 1.30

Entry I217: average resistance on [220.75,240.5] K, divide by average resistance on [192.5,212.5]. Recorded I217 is 1.3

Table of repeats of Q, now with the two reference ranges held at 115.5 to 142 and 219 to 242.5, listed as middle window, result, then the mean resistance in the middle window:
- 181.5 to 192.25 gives 4.35 K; 7.57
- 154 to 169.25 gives 4.01 K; 8.75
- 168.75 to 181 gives 0.79 K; 11.5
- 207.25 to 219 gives 0.10 K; 13.4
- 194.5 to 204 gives 1.79 K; 10.6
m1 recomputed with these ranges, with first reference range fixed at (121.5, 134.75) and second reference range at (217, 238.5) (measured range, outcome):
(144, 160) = -2.56 K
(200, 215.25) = 0.86 K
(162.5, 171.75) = 2.81 K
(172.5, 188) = 2.13 K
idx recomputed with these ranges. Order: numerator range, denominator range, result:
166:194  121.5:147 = 0.86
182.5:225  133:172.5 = 1.02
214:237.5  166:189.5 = 1.44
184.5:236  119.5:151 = 1.06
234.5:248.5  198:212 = 1.18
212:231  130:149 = 1.13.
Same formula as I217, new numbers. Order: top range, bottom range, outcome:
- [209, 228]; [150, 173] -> 1.42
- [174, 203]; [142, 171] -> 0.92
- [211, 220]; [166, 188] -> 1.38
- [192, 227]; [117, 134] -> 1.25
